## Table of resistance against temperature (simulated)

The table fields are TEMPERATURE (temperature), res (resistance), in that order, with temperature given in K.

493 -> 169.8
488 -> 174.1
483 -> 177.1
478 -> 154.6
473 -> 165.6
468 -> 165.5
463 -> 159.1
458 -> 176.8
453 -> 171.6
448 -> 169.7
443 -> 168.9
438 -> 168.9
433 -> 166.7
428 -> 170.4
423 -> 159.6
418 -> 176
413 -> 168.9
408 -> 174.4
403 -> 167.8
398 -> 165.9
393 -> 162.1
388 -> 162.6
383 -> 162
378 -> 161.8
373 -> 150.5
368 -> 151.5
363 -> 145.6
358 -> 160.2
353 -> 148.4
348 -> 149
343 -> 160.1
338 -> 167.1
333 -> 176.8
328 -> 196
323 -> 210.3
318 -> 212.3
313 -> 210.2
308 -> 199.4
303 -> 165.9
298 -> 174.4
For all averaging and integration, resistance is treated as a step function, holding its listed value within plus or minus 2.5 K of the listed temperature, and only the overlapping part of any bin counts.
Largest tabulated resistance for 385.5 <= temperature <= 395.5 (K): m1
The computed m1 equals 162.6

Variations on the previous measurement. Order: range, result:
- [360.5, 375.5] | 151.5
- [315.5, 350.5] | 212.3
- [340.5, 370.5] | 160.2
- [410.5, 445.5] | 176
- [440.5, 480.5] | 176.8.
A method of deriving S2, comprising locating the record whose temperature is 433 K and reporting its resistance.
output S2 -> 166.7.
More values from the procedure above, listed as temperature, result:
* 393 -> 162.1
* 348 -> 149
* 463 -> 159.1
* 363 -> 145.6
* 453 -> 171.6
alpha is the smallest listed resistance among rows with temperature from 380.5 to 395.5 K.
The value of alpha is 162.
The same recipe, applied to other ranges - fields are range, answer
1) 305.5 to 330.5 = 196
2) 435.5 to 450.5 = 168.9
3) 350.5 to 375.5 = 145.6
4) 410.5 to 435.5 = 159.6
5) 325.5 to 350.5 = 149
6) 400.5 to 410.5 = 167.8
